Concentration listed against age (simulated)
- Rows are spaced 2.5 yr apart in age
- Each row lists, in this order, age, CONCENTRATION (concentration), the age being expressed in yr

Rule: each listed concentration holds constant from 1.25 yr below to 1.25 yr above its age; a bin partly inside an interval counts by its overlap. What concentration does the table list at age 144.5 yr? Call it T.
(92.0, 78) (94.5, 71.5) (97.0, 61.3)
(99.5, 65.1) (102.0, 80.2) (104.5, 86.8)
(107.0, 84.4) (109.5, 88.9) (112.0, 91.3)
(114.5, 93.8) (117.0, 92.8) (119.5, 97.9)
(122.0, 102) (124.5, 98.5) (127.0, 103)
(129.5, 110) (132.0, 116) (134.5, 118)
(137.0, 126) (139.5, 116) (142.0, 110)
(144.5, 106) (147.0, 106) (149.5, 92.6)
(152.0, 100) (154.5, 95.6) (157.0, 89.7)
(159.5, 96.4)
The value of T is 106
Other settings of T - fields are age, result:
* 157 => 89.7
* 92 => 78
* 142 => 110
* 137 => 126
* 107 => 84.4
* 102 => 80.2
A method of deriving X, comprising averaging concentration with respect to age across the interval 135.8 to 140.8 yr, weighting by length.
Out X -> 121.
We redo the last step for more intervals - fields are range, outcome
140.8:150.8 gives 104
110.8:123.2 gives 95.6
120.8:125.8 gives 100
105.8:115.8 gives 89.6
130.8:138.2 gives 120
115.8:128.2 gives 98.8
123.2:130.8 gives 104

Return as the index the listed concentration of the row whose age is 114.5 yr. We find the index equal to 93.8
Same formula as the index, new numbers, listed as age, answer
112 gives 91.3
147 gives 106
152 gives 100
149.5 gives 92.6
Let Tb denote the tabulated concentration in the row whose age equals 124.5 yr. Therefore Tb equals 98.5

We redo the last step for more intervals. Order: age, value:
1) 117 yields 92.8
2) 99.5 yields 65.1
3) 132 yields 116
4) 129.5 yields 110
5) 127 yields 103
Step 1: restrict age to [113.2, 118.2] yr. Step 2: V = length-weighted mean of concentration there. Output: 93.3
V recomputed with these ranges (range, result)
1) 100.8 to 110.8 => 85.1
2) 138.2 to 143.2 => 113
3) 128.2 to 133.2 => 113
